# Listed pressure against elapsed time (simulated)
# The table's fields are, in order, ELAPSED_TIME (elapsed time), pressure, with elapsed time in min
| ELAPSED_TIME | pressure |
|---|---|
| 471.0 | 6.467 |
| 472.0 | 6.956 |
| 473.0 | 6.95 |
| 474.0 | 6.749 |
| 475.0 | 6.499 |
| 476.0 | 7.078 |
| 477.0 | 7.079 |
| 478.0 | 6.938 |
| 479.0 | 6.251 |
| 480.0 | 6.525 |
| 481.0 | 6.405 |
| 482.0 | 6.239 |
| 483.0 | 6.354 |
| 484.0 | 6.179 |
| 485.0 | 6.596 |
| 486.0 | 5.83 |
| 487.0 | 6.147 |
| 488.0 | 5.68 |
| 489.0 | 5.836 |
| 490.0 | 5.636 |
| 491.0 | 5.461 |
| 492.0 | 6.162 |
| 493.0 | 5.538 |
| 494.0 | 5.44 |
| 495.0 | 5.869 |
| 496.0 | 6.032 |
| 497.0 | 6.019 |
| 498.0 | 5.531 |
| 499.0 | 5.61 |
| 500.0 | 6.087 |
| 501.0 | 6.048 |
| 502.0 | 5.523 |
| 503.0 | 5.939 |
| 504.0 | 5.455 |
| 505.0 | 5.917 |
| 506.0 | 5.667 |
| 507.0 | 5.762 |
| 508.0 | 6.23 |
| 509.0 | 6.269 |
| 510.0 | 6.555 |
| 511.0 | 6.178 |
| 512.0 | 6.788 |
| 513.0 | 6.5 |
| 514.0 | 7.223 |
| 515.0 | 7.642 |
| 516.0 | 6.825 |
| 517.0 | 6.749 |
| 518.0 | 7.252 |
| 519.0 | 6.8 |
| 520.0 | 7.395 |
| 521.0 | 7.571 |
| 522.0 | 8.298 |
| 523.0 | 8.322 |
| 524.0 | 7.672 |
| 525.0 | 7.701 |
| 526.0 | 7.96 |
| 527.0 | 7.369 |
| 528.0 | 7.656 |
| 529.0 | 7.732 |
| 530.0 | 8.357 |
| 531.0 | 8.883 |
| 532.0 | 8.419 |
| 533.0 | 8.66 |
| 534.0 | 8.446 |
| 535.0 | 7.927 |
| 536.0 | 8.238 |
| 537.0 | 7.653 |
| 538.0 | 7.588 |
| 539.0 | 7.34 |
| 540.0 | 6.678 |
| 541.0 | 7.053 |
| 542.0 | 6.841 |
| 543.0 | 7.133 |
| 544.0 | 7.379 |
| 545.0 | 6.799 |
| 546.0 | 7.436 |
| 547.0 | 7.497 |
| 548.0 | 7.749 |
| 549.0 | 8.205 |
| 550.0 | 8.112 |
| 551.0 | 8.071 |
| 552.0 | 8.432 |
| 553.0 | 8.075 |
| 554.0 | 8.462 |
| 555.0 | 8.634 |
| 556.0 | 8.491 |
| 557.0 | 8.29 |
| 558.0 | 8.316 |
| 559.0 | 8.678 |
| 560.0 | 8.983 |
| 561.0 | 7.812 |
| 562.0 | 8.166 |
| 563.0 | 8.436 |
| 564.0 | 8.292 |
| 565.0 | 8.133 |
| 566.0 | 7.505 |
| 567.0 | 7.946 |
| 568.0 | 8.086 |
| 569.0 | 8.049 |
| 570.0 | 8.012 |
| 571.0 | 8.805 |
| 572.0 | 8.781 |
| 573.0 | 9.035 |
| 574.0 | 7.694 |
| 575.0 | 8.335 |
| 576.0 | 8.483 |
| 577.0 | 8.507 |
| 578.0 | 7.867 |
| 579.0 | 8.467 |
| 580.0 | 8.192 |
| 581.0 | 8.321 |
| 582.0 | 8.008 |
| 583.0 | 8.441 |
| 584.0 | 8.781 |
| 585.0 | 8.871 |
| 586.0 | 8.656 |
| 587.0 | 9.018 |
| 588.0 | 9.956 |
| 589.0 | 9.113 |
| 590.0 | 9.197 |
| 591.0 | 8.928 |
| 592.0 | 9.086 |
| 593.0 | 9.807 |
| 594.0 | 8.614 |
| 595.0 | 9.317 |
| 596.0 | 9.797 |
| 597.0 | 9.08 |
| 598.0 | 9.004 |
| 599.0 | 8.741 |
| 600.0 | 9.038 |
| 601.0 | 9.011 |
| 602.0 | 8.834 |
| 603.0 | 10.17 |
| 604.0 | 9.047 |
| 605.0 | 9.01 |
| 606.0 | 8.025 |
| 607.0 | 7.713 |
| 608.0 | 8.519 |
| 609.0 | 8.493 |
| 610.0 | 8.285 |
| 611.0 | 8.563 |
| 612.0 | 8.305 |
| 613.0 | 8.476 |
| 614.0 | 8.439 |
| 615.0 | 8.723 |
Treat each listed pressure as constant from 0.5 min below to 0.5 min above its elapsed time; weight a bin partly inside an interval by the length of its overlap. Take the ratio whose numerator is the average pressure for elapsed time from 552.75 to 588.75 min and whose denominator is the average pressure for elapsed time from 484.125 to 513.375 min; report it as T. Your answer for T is 1.4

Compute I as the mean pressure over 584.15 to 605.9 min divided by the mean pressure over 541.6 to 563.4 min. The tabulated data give 1.14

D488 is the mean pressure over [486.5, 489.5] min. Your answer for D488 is 5.89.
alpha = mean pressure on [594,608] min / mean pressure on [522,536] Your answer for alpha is 1.11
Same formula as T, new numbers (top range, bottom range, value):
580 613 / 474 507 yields 1.46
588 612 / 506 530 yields 1.25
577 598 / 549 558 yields 1.07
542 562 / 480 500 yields 1.35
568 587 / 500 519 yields 1.32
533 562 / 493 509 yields 1.36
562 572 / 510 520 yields 1.19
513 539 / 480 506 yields 1.31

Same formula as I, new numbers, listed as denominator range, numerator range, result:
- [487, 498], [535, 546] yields 1.27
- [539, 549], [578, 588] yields 1.18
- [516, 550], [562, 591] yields 1.11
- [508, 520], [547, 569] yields 1.21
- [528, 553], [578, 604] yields 1.15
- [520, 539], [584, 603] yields 1.14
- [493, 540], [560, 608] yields 1.24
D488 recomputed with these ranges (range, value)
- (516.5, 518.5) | 7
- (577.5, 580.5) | 8.18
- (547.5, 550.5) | 8.02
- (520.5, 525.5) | 7.91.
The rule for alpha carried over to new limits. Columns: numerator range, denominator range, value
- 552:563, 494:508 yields 1.45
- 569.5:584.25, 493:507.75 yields 1.45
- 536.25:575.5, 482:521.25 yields 1.29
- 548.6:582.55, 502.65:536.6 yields 1.14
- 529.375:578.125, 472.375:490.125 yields 1.26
